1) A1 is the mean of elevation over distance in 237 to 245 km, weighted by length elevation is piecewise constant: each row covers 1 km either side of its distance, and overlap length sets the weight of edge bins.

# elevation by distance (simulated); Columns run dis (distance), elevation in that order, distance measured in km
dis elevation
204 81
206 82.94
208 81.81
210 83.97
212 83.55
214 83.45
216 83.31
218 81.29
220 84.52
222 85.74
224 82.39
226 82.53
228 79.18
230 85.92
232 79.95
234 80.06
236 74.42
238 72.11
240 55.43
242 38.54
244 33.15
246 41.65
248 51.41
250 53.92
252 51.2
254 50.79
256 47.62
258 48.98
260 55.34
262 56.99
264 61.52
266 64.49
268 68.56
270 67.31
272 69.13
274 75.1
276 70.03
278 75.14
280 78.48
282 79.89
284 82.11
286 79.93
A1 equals 49.8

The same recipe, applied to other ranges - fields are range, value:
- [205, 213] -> 83.1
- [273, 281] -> 74.7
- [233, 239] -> 75.5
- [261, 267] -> 61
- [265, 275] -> 68.9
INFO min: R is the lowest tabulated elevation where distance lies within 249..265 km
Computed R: 47.62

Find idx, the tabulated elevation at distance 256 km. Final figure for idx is 47.62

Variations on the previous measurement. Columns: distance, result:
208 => 81.81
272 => 69.13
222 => 85.74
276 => 70.03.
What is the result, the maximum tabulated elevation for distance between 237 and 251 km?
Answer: 72.11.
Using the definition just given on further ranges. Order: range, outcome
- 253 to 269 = 68.56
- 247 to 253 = 53.92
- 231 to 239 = 80.06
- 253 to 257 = 50.79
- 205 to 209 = 82.94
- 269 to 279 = 75.14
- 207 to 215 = 83.97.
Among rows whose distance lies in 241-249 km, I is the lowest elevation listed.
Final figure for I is 33.15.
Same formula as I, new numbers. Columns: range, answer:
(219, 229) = 79.18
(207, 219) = 81.29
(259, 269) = 55.34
